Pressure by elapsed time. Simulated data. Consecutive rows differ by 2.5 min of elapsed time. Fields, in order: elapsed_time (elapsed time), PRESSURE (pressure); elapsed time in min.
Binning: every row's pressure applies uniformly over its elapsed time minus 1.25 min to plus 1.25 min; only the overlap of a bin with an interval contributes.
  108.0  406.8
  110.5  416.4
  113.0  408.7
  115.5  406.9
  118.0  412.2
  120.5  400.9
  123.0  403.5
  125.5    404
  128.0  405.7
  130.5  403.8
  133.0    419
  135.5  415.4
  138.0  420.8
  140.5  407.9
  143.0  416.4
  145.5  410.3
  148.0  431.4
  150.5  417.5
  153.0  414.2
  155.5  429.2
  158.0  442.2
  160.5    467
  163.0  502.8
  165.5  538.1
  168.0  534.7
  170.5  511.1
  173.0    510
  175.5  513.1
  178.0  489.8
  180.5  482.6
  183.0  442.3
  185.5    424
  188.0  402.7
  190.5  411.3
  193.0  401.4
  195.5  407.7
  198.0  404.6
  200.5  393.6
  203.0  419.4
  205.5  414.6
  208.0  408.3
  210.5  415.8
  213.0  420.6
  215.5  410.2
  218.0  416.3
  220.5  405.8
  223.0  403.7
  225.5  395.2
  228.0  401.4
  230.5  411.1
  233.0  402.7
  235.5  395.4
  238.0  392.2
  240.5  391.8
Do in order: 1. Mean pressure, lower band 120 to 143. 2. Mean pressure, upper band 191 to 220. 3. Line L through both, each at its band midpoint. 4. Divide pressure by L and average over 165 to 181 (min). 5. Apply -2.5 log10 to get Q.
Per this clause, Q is -0.24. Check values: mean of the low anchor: 410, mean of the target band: 511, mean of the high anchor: 410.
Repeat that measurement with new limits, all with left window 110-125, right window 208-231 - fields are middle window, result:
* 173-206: -0.068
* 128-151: -0.020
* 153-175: -0.195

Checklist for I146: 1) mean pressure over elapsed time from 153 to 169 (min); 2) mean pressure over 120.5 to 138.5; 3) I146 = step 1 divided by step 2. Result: 1.2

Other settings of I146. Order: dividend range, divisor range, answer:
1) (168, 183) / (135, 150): 1.20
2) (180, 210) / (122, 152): 1.01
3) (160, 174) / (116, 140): 1.25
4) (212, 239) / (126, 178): 0.90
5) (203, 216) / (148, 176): 0.87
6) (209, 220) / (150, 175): 0.87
